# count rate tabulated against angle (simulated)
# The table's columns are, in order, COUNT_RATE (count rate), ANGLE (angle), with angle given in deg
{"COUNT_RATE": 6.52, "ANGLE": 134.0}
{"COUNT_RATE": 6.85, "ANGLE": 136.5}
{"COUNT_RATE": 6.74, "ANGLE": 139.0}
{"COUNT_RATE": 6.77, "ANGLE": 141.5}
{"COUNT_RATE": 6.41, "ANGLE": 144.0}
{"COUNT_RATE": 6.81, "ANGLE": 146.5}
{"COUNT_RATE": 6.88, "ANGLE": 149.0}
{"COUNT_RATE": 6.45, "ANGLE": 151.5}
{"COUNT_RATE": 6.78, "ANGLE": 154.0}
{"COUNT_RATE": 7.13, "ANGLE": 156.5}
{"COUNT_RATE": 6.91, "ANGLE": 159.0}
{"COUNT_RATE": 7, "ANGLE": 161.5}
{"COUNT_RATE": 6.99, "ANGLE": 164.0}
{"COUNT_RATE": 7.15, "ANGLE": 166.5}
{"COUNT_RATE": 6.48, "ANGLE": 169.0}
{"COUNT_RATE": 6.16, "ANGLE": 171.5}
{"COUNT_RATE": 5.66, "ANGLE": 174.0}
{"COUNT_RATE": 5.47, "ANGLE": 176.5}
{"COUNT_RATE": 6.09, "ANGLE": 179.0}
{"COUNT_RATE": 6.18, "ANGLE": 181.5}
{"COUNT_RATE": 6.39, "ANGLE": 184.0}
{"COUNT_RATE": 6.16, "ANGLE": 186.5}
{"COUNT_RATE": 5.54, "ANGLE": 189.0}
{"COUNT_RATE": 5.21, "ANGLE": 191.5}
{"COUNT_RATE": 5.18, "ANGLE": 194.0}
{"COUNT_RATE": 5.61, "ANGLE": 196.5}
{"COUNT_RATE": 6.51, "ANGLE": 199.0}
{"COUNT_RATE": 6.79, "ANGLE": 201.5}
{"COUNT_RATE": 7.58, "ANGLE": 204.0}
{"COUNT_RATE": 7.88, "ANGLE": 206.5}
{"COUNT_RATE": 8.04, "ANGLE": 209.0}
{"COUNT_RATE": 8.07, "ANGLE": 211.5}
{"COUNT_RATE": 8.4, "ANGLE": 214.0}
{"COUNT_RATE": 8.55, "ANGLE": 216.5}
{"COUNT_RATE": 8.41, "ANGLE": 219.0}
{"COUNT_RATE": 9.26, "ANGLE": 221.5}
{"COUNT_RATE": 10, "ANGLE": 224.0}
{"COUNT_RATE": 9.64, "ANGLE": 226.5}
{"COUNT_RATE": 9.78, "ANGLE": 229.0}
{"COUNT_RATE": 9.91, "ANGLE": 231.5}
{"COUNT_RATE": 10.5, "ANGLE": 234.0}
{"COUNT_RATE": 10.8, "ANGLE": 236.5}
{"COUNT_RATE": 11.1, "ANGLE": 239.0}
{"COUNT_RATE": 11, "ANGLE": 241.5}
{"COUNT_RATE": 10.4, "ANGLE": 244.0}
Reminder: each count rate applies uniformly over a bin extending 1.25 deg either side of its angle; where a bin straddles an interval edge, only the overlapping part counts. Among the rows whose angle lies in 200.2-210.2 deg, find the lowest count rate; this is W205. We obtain 6.79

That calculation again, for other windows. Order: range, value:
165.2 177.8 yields 5.47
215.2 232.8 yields 8.41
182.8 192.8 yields 5.21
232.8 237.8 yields 10.5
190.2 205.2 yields 5.18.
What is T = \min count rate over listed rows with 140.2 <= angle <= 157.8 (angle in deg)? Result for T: 6.41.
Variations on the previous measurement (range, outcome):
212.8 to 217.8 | 8.4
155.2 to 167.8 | 6.91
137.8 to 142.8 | 6.74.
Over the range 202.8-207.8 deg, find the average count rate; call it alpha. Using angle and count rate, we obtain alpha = 7.73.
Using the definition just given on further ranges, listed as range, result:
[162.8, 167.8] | 7.06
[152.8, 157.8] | 6.96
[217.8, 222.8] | 8.85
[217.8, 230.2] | 9.42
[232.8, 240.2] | 10.8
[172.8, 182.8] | 5.85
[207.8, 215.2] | 8.17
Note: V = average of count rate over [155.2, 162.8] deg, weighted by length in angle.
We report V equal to 7.01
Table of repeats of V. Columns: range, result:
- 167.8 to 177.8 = 5.94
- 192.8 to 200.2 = 5.77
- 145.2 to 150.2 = 6.84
